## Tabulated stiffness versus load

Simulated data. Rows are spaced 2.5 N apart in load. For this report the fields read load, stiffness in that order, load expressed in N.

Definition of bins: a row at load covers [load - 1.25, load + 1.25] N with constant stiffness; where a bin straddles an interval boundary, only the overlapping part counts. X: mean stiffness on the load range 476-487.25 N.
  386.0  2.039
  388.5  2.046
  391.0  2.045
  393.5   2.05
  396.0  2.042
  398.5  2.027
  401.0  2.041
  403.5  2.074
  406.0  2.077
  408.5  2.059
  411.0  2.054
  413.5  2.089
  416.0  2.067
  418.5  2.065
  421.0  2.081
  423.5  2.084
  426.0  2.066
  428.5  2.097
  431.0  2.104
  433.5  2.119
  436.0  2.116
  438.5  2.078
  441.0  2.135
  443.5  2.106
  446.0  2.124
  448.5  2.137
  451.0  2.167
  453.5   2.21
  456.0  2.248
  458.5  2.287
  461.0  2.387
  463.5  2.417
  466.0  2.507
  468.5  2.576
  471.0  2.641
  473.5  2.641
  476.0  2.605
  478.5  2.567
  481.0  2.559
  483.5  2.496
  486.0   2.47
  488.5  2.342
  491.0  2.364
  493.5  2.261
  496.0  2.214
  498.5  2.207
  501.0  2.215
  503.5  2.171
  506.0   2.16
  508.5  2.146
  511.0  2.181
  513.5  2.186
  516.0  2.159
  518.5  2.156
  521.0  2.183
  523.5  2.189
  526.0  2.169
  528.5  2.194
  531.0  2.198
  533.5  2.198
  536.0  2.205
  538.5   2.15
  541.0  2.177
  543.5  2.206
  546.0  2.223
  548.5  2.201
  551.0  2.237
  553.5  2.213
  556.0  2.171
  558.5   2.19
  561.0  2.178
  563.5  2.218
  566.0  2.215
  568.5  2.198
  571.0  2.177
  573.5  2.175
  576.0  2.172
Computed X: 2.53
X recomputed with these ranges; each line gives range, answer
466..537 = 2.31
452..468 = 2.35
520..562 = 2.19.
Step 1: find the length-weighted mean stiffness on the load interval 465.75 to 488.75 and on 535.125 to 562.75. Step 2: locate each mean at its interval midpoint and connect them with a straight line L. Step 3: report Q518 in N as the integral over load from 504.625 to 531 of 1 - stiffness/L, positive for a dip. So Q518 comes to 2.0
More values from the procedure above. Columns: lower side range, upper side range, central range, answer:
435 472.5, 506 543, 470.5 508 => -2.6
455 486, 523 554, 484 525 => 2.0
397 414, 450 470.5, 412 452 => 1.9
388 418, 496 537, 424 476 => -3.8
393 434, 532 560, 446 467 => -1.7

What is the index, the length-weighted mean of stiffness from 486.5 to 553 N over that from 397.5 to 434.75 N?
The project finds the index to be 1.06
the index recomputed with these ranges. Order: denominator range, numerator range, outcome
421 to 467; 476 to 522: 1.05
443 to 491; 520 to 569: 0.92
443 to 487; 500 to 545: 0.91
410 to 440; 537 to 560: 1.05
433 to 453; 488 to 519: 1.04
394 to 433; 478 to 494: 1.18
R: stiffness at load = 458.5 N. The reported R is 2.287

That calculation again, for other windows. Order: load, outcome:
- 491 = 2.364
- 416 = 2.067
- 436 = 2.116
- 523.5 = 2.189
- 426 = 2.066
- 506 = 2.16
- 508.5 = 2.146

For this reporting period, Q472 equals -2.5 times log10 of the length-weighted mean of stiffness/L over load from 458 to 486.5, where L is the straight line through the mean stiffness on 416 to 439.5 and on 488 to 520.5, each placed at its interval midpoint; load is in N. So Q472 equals -0.17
